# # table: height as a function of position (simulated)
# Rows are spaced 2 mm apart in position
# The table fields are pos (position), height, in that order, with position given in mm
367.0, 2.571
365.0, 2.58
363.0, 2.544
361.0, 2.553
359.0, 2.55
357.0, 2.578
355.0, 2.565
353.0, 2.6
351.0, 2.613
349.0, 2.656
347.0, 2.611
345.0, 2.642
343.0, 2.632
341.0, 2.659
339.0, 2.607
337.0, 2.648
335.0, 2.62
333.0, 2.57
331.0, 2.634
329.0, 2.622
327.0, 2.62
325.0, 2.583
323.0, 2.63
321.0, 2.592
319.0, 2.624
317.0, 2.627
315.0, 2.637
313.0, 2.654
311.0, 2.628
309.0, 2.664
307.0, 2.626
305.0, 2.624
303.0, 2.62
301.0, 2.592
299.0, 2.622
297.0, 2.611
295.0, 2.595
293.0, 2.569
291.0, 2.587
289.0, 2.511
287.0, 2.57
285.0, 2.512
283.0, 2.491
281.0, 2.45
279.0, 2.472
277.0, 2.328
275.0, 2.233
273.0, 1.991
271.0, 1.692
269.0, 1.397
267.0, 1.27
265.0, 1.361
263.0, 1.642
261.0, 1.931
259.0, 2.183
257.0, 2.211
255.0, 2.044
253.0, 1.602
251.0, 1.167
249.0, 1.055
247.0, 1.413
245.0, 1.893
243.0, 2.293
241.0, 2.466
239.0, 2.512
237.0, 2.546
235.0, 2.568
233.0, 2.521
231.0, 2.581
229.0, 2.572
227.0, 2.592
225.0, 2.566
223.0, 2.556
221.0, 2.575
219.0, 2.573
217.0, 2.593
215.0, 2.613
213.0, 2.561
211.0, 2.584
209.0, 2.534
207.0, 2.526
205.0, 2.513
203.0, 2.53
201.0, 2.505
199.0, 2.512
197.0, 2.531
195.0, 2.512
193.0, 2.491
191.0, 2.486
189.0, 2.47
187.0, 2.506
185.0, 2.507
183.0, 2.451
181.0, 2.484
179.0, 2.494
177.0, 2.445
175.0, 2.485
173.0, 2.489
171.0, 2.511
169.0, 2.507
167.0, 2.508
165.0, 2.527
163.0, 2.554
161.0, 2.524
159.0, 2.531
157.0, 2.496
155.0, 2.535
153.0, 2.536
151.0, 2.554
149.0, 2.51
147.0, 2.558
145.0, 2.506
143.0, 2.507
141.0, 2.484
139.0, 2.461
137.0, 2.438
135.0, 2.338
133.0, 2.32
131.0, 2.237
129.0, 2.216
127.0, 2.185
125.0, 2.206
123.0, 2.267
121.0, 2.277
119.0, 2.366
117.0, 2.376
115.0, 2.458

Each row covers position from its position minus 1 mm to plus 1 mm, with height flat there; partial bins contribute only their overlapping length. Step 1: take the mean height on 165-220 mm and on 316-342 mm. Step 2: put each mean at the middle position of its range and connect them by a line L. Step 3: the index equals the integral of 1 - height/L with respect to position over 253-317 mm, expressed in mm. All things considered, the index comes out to 7.2 mm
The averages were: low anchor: 2.52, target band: 2.29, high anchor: 2.62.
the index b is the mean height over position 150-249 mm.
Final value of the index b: 2.47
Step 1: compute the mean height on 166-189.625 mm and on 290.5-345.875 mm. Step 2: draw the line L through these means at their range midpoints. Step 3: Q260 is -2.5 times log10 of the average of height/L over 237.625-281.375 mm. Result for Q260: 0.33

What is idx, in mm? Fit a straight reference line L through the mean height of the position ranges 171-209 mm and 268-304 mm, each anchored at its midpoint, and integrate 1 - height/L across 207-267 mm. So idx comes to 5.8 mm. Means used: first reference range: 2.5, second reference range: 2.38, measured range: 2.21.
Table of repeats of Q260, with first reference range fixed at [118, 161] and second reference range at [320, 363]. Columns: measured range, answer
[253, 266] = 0.33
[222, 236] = -0.03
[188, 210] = -0.02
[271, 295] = 0.06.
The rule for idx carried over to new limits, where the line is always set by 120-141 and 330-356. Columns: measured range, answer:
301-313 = -0.30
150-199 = -2.83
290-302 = -0.22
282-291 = 0.03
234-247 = 0.85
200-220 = -1.08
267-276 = 2.68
